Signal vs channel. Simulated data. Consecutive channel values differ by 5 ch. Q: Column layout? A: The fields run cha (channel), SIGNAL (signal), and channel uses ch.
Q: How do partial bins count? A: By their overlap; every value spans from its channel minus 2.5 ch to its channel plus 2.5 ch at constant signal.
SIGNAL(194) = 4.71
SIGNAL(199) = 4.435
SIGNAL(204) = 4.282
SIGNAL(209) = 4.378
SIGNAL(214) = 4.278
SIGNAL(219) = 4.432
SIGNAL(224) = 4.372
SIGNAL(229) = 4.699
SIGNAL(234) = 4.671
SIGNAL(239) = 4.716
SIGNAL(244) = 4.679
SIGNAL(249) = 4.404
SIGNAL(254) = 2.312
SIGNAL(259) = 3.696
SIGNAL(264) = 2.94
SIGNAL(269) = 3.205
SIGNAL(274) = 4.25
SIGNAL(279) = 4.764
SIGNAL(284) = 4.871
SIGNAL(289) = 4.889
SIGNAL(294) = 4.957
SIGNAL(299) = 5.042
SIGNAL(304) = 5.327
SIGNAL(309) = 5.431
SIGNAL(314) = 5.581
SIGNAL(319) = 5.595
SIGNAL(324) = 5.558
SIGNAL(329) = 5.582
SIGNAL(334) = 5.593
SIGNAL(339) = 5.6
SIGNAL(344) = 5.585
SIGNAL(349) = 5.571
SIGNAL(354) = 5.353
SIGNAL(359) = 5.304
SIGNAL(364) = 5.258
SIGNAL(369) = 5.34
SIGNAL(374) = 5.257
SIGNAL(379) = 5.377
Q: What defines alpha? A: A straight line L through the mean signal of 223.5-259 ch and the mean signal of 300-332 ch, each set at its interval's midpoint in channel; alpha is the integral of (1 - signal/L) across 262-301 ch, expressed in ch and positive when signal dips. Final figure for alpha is 4.4 ch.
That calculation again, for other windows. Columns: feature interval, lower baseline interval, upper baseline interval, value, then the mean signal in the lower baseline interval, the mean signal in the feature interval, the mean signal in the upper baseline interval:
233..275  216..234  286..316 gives 8.2 ch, 4.52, 3.83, 5.19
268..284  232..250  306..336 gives 2.4 ch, 4.63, 4.28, 5.55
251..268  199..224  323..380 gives 6.1 ch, 4.35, 3.04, 5.45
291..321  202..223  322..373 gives -1.1 ch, 4.35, 5.31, 5.47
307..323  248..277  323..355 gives -2.1 ch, 3.44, 5.54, 5.56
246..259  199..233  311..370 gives 3.5 ch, 4.42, 3.47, 5.5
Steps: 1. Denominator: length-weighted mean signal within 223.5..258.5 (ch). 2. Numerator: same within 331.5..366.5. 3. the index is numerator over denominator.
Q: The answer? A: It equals 1.29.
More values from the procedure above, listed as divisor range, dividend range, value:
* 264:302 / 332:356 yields 1.24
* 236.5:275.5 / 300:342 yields 1.47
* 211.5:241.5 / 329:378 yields 1.20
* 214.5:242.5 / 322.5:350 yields 1.22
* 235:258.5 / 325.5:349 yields 1.38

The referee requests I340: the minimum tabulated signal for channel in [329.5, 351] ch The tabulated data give 5.571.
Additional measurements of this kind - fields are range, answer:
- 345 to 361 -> 5.304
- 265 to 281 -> 3.205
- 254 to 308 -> 2.312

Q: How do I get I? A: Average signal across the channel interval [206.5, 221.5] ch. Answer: 4.36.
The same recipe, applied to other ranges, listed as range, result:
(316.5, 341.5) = 5.59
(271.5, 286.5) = 4.63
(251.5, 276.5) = 3.28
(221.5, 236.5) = 4.58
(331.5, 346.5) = 5.59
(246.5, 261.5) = 3.47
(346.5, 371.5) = 5.37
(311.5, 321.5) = 5.59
